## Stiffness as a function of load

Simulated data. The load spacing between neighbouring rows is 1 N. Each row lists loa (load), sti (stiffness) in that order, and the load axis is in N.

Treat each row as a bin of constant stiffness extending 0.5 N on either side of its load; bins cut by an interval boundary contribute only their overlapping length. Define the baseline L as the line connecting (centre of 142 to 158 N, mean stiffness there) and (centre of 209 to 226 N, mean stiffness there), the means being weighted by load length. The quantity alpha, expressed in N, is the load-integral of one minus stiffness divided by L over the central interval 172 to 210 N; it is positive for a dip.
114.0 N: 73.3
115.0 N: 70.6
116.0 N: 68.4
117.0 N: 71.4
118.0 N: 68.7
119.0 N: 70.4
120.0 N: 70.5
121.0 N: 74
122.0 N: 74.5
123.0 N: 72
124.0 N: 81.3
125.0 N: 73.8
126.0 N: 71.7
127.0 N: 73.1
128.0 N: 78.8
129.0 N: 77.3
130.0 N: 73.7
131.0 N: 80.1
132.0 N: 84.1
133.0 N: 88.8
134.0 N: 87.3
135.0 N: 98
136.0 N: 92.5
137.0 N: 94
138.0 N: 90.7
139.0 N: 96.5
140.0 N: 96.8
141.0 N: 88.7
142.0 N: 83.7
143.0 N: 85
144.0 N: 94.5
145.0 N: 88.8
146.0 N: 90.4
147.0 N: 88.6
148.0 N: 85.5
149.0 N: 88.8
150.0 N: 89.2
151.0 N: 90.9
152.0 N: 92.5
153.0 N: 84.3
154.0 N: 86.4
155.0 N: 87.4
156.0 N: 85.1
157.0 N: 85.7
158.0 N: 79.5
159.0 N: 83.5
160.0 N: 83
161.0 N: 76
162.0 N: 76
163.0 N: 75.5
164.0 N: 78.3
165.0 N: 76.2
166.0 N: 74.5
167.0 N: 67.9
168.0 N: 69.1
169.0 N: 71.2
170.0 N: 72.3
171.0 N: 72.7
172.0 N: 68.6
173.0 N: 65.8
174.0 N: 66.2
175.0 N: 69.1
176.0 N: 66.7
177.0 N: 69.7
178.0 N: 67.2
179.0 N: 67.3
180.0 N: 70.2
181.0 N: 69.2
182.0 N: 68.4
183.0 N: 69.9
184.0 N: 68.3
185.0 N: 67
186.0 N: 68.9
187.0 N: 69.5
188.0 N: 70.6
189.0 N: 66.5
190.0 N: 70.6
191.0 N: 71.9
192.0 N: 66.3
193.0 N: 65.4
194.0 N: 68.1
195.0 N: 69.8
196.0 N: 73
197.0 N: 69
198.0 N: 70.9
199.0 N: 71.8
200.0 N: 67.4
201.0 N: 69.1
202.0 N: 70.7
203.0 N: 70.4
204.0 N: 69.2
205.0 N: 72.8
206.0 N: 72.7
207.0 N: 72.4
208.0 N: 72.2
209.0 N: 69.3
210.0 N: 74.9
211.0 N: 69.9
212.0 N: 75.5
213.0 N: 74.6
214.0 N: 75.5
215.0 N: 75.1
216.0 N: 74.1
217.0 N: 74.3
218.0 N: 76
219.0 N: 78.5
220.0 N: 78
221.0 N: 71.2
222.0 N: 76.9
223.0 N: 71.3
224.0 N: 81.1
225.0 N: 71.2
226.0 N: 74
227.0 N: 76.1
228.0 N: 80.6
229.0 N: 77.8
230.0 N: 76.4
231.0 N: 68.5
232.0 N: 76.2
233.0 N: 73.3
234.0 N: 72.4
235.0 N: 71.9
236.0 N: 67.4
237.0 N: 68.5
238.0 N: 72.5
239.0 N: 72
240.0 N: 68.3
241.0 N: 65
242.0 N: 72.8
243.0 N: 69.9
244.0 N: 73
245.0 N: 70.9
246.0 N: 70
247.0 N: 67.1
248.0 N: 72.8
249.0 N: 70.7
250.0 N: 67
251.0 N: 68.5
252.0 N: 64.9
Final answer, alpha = 5.0 N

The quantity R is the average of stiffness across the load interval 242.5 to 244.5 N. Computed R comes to 71.5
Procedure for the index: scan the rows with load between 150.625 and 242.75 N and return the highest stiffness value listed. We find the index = 92.5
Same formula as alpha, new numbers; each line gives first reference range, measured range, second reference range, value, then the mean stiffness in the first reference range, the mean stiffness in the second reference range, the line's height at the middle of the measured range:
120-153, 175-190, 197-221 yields 1.7 N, 84.9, 72.7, 77.2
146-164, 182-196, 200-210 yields 1.2 N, 84.6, 71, 75.3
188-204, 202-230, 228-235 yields -0.8 N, 69.4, 74.4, 72.2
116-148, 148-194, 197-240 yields 2.2 N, 82.4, 73.1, 78.2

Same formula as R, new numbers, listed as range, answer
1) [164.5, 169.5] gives 71.8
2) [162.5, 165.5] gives 76.7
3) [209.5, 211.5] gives 72.4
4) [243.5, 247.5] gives 70.2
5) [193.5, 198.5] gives 70.2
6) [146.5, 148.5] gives 87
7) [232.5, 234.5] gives 72.8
